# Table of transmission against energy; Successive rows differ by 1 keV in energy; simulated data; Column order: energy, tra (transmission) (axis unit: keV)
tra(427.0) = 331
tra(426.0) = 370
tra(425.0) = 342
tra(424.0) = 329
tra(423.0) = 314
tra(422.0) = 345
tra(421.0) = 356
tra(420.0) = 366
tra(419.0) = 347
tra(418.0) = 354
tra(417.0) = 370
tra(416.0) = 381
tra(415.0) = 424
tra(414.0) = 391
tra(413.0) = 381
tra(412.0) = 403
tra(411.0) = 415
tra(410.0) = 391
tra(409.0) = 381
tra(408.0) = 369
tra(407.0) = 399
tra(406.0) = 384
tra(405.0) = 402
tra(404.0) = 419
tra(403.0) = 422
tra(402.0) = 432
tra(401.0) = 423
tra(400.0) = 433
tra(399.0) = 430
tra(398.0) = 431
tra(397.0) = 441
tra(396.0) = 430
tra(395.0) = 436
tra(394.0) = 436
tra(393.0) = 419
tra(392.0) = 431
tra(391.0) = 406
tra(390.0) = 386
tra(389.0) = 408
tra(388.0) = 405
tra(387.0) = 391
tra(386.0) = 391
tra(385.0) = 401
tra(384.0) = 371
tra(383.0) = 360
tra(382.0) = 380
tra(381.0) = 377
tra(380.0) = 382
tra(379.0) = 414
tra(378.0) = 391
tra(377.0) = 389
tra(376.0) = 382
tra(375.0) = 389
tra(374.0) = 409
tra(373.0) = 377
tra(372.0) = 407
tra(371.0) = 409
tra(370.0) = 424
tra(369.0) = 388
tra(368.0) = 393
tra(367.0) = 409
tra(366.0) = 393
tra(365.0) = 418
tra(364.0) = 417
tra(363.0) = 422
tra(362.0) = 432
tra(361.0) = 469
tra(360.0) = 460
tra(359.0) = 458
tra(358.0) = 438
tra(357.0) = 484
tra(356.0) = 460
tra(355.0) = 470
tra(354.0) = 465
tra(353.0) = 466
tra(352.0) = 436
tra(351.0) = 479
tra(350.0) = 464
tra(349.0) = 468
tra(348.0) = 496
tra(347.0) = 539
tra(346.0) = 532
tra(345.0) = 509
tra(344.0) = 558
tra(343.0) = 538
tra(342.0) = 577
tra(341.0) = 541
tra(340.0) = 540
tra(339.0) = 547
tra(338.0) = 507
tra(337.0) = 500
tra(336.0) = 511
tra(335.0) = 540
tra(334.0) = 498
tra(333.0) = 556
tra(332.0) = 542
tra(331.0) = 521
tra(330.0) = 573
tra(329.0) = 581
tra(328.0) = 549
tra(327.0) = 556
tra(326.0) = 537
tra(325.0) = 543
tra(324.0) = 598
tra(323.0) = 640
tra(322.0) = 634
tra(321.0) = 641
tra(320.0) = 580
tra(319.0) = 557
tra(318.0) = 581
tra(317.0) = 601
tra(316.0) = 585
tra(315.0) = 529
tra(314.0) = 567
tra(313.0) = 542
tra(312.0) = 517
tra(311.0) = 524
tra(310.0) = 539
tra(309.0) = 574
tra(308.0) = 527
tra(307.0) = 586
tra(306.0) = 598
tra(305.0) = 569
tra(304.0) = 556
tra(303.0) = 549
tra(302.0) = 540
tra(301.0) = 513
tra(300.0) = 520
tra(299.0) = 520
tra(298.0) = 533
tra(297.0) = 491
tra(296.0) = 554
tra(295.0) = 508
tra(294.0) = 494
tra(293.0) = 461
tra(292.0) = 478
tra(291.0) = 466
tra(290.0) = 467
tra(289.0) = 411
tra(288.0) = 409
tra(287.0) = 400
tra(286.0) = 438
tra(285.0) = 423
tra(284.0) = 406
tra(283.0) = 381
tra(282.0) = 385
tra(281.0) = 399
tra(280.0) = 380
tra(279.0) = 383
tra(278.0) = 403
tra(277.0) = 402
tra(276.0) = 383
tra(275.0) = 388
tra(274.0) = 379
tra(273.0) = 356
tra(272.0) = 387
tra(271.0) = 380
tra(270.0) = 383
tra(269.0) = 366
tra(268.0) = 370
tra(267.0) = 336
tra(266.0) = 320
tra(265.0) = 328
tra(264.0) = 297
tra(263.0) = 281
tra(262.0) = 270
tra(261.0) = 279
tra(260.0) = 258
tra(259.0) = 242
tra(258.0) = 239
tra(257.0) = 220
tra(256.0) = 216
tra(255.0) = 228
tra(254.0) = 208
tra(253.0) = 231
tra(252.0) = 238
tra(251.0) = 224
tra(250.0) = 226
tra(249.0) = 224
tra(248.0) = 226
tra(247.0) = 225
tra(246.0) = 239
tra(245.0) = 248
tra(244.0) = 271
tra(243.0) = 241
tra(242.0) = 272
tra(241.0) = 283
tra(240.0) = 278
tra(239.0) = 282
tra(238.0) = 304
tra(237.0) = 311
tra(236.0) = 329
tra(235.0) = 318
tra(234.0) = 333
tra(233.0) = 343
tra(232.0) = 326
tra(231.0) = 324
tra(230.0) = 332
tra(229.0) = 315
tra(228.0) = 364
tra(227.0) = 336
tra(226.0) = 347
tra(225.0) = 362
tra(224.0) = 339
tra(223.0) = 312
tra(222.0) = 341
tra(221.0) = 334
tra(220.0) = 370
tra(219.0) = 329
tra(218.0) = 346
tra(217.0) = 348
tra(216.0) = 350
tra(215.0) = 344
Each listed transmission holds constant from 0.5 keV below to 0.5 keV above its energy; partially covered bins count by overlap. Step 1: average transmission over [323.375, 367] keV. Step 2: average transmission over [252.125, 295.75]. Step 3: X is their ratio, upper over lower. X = 1.4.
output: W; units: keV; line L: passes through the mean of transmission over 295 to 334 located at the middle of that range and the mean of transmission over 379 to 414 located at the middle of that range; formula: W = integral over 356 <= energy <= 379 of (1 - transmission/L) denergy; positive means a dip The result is 2.1 keV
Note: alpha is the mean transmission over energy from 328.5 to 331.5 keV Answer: 558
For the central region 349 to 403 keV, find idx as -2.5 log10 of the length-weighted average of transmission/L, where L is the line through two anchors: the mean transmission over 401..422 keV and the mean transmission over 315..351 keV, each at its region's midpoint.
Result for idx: 0.10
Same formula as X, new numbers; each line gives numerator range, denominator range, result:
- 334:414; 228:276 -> 1.49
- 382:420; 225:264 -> 1.46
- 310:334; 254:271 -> 1.95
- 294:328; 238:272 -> 2.04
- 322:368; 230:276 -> 1.73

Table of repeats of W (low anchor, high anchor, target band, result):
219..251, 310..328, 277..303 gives 1.3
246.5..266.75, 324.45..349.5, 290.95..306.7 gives -4.9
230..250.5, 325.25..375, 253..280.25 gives 1.0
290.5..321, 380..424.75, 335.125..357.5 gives -1.2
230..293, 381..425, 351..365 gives -3.0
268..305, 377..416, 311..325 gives -4.8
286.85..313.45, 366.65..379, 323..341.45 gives -3.2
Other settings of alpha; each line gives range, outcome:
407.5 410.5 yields 380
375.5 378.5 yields 387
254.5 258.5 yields 226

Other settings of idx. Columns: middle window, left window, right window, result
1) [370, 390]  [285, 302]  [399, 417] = 0.08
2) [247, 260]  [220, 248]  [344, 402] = 0.38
